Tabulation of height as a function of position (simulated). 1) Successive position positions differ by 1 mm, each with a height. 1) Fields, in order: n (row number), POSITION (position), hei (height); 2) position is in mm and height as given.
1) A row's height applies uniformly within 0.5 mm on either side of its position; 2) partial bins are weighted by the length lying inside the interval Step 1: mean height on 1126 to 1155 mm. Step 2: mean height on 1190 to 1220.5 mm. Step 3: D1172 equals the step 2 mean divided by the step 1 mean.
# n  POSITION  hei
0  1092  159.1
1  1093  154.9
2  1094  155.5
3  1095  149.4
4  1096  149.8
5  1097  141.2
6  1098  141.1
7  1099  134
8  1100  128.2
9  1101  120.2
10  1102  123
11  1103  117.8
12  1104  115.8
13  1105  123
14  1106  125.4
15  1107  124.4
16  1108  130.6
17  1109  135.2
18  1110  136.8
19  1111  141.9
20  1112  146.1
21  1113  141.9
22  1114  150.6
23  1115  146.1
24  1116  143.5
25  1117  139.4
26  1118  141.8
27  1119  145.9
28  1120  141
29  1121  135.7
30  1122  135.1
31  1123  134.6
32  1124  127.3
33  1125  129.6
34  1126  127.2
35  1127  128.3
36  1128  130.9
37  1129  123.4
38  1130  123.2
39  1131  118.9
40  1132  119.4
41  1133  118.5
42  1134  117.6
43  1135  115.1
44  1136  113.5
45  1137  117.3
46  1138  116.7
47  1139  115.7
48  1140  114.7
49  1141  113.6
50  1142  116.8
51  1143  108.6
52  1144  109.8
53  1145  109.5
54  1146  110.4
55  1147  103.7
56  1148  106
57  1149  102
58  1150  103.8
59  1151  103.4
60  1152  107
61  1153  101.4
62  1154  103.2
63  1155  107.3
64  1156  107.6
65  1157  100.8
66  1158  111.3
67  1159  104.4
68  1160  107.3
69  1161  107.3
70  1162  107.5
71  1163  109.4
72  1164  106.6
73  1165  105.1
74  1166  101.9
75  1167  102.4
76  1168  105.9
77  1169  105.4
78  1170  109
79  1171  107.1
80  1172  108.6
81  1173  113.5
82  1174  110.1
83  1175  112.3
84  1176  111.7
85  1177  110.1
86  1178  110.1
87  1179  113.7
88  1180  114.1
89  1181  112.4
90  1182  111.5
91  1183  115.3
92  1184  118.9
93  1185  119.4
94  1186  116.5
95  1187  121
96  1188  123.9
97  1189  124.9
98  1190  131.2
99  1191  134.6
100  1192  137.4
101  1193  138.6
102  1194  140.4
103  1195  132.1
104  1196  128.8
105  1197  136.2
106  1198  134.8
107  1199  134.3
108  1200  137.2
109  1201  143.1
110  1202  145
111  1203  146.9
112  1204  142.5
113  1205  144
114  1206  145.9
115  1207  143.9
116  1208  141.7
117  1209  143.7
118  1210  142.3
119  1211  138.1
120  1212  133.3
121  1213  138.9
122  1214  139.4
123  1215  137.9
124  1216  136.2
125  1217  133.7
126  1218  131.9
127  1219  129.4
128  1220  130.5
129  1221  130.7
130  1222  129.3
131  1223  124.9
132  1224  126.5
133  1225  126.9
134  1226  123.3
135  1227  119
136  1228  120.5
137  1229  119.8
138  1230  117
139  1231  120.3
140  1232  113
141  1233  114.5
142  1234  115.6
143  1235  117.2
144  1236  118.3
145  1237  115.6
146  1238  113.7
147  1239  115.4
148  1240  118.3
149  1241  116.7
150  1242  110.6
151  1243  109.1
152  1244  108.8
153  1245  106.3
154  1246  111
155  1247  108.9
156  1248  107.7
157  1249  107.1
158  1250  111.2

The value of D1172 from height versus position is 1.2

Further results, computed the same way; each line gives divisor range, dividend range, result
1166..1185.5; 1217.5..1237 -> 1.10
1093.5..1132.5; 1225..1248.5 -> 0.86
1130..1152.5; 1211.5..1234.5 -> 1.13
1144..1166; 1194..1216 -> 1.32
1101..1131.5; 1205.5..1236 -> 0.98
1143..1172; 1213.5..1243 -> 1.16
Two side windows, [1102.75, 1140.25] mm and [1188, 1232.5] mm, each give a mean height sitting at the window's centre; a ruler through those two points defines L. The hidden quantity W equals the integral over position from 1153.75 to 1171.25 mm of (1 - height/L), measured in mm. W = 3.3 mm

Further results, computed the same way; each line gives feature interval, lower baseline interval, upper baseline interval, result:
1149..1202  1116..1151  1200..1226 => 5.59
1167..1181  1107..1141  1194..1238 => 2.22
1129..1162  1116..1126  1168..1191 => 4.37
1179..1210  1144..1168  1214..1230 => -3.38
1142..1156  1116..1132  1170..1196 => 2.26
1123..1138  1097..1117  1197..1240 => 1.16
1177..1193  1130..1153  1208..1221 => 0.75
